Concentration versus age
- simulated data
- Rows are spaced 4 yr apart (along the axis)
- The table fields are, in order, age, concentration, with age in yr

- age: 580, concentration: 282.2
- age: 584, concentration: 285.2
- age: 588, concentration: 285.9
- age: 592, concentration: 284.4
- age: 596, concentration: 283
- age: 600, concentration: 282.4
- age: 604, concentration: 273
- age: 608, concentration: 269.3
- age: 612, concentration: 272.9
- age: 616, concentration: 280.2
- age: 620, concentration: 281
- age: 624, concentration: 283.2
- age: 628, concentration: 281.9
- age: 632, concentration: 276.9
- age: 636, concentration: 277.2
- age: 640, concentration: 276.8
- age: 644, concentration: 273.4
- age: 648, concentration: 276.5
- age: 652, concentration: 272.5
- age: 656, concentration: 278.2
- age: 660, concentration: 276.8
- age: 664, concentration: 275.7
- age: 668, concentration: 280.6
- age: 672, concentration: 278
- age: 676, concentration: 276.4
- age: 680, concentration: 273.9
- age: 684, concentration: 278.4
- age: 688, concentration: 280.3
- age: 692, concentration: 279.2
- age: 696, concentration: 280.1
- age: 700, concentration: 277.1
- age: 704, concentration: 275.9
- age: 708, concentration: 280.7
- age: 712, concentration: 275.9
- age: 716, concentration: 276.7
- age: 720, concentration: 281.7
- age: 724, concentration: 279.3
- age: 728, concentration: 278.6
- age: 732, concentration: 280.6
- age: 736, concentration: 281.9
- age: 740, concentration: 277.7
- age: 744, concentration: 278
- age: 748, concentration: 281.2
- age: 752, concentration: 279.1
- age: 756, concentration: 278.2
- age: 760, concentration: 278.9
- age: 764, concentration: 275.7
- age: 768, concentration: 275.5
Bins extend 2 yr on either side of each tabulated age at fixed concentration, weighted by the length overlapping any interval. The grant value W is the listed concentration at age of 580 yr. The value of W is 282.2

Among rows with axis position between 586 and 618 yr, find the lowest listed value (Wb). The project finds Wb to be 269.3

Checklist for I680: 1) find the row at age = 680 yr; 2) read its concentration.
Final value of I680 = 273.9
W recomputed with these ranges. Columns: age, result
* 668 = 280.6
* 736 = 281.9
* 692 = 279.2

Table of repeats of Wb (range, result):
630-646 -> 273.4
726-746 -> 277.7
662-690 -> 273.9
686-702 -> 277.1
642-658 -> 272.5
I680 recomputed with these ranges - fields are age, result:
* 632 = 276.9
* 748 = 281.2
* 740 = 277.7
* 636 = 277.2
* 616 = 280.2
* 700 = 277.1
